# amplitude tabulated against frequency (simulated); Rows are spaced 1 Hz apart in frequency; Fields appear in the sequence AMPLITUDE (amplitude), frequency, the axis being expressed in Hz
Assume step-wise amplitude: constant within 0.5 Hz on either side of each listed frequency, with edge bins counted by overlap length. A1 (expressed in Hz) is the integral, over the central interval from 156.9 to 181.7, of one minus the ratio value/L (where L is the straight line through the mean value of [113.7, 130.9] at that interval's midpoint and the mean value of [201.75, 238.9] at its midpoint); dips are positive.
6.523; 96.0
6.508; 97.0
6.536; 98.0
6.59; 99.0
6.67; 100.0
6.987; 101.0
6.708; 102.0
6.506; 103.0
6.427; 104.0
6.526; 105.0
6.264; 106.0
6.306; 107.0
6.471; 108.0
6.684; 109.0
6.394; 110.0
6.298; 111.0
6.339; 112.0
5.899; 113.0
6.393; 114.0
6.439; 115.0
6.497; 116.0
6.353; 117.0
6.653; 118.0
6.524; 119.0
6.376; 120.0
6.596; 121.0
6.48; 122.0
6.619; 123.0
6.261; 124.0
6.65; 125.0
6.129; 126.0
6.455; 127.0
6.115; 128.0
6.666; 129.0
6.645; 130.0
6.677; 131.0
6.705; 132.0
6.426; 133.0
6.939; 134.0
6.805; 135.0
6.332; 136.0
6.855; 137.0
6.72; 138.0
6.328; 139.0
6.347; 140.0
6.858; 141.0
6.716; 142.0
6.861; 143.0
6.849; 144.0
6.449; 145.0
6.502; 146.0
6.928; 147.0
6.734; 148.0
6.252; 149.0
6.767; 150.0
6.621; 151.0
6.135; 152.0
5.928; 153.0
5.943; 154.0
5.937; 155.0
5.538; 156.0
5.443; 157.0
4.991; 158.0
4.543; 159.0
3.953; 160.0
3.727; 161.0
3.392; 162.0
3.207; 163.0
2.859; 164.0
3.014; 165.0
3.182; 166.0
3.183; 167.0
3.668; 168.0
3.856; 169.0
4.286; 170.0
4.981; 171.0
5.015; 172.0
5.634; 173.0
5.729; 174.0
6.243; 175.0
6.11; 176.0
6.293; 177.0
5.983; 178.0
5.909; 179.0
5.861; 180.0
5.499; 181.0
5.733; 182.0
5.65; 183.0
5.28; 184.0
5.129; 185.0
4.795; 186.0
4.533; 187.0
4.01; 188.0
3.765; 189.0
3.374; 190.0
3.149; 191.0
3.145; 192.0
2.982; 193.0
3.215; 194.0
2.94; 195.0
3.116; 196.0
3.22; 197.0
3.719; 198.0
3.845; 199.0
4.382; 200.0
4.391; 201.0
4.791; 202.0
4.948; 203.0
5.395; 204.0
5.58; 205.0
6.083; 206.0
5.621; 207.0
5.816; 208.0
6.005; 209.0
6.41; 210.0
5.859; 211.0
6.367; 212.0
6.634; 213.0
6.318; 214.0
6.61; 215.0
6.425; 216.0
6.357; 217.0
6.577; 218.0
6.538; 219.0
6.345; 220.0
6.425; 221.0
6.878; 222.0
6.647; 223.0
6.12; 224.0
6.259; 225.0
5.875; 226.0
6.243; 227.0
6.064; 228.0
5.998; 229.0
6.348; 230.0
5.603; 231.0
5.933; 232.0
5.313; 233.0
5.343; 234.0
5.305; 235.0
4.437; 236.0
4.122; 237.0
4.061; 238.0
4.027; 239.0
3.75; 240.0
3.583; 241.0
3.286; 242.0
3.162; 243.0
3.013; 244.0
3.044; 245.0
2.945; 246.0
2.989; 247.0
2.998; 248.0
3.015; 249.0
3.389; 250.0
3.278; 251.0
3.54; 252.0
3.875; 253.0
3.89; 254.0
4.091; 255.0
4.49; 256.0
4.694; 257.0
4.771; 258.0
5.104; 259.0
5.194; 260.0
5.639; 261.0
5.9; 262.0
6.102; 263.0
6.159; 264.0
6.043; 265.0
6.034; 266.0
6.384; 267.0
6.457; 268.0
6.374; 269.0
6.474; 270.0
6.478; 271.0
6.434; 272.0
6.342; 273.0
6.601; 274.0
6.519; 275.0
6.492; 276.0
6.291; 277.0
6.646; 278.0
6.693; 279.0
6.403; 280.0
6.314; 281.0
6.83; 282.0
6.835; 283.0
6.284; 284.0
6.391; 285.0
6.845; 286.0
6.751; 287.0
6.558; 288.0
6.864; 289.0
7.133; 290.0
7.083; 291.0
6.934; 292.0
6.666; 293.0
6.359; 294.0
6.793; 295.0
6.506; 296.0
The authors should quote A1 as 6.1 Hz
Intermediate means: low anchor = 6.47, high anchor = 5.87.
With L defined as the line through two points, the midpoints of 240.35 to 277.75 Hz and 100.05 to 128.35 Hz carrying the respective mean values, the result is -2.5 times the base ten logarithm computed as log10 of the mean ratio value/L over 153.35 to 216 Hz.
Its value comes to 0.181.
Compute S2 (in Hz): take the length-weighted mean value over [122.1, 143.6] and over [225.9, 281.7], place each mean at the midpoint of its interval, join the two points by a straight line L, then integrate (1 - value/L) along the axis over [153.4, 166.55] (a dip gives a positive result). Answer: 4.1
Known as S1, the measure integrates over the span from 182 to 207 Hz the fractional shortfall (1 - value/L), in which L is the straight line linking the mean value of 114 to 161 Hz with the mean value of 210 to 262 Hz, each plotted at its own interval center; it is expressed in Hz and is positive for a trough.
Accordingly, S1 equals 5.7 Hz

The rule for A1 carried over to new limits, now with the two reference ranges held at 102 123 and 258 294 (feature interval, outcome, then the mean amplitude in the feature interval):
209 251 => 8.0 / 5.17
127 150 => -0.7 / 6.62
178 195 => 5.1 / 4.5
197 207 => 2.6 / 4.76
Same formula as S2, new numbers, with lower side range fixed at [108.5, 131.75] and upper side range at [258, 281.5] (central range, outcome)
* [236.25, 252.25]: 7.3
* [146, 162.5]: 2.1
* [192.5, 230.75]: 4.7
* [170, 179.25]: 1.0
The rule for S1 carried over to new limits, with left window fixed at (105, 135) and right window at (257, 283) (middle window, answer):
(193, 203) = 4.04 Hz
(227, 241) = 2.59 Hz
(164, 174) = 3.54 Hz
